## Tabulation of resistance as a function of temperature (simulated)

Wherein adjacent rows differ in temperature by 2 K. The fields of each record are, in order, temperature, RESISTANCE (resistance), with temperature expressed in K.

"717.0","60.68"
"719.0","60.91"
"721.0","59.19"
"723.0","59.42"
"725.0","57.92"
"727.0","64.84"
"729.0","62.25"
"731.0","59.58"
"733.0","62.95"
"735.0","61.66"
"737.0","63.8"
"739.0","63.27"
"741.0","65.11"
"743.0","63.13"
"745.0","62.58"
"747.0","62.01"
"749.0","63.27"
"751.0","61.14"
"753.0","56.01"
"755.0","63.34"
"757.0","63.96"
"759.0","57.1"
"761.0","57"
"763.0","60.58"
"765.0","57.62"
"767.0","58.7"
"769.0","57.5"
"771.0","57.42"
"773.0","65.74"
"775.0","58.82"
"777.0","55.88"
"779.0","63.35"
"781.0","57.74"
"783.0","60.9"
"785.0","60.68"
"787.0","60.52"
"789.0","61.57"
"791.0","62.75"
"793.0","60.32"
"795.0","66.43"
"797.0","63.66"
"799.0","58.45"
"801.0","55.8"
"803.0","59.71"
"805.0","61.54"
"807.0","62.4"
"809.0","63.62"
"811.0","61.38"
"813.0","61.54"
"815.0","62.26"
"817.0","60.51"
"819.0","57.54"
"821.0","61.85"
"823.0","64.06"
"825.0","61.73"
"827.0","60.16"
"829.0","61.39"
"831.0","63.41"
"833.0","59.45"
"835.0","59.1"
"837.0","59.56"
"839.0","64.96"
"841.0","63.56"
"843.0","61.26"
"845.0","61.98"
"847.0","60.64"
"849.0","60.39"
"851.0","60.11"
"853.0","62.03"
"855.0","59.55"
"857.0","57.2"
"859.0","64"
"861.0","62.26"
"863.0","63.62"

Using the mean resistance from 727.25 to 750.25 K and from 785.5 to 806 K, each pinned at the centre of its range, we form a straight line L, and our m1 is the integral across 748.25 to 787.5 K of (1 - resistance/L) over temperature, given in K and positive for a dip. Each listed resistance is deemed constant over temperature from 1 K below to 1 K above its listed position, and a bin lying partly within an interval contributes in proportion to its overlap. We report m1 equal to 1.3 K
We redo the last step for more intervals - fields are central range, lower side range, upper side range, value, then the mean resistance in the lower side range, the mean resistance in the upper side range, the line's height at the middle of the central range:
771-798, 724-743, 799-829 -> 0.09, 62.4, 60.9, 61.5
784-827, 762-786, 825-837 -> -0.81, 59.6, 60.7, 60.2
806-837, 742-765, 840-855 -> -0.07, 60.8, 61.3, 61.2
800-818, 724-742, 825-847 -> 0.21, 62.4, 61.5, 61.7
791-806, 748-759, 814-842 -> 0.08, 61.1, 61.4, 61.3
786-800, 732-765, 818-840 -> -0.14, 61.6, 61.2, 61.4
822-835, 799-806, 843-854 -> -0.30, 58.9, 61.1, 60.1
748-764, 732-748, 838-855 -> 0.65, 63.1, 61.7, 62.9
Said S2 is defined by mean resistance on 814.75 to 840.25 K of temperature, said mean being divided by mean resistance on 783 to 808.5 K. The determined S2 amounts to 1.00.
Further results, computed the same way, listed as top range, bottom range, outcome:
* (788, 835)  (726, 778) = 1.01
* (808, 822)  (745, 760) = 1.00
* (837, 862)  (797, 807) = 1.03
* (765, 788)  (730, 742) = 0.95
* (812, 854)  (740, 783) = 1.02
